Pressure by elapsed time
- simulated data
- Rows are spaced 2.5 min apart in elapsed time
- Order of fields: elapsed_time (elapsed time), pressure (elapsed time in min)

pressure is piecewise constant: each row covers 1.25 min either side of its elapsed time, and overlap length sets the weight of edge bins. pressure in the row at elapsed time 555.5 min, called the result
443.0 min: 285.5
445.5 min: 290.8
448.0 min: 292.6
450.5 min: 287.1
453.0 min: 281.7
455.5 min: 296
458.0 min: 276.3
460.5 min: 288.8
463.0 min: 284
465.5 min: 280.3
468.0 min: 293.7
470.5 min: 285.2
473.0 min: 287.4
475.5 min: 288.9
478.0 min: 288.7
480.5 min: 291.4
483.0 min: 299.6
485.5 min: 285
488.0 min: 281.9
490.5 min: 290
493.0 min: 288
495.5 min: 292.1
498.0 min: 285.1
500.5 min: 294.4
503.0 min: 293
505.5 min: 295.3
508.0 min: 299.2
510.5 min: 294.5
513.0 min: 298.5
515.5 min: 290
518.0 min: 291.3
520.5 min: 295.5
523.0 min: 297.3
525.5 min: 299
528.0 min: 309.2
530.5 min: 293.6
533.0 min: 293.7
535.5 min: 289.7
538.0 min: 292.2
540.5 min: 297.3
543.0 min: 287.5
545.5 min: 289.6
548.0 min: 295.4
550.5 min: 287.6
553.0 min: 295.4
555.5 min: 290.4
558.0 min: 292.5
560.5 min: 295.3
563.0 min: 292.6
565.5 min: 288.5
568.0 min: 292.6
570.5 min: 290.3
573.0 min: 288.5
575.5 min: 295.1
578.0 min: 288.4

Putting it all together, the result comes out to 290.4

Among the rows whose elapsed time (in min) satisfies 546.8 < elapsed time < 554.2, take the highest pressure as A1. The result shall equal 295.4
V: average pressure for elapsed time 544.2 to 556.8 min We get 292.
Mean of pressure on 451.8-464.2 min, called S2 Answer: 285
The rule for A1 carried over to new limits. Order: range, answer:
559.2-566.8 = 295.3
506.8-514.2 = 299.2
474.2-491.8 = 299.6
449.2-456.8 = 296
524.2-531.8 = 309.2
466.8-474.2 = 293.7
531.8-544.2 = 297.3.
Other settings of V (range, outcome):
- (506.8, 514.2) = 297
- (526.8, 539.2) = 296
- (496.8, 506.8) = 292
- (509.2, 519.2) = 294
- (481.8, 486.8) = 292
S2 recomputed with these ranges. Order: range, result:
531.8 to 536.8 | 292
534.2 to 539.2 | 291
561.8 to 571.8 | 291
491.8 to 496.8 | 290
